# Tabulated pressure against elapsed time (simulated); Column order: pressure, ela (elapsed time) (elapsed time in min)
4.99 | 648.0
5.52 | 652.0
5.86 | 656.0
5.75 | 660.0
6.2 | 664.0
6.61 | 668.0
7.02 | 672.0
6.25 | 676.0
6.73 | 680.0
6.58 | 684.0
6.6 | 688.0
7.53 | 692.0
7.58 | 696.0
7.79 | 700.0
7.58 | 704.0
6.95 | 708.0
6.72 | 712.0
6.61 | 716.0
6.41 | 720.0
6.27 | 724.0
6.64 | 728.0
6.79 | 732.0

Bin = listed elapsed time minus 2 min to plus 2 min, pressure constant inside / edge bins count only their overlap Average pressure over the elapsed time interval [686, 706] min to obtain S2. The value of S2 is 7.42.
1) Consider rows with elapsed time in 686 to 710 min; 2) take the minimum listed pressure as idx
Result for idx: 6.6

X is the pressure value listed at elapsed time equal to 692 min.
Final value 7.53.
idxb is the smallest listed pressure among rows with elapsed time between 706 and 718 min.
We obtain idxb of 6.61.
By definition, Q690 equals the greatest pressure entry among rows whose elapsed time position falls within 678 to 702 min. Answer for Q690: 7.79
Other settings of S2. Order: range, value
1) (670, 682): 6.67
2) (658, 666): 5.97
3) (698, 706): 7.69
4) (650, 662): 5.71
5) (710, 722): 6.58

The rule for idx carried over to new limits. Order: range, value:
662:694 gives 6.2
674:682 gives 6.25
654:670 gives 5.75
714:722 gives 6.41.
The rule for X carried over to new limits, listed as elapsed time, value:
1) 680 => 6.73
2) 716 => 6.61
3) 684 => 6.58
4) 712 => 6.72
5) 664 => 6.2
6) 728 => 6.64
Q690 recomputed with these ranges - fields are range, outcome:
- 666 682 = 7.02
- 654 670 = 6.61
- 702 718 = 7.58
